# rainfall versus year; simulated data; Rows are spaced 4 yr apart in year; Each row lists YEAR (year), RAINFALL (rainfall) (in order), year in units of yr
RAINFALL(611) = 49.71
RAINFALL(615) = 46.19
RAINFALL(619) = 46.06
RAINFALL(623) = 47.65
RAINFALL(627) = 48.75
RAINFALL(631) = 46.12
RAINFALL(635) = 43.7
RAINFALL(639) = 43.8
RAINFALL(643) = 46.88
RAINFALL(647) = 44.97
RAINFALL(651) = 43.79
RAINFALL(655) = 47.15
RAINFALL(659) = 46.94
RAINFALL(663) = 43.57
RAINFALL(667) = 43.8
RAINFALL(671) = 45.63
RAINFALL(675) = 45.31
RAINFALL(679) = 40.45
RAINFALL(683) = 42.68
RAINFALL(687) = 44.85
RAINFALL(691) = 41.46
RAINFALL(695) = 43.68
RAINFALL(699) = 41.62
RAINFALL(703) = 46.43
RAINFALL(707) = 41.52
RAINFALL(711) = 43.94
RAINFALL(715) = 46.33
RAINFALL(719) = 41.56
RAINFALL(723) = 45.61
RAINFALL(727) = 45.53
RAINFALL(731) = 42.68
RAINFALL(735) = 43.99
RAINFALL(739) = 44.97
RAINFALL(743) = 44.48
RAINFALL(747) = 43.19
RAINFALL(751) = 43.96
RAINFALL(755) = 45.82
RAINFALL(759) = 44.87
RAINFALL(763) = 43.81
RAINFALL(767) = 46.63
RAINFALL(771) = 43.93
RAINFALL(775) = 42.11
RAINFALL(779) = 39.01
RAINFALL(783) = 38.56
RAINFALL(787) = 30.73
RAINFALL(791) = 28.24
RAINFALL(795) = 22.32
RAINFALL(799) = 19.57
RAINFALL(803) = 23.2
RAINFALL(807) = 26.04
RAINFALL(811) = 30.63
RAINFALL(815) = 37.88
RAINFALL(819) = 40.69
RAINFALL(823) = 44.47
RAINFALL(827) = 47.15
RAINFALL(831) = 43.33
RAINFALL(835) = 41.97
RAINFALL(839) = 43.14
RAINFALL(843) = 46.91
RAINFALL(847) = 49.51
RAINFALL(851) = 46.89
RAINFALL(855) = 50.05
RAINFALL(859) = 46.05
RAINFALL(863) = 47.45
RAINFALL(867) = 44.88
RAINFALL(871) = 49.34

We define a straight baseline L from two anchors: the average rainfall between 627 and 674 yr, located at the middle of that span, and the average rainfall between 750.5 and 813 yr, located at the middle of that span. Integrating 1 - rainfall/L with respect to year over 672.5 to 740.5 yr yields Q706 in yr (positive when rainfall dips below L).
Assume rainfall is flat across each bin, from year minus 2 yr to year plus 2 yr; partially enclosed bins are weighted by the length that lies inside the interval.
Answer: -4.47 yr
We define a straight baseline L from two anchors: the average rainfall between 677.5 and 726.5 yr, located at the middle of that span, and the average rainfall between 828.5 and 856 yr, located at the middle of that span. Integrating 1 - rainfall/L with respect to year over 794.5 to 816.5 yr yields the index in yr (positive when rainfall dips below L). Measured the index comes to 9.0 yr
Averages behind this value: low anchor 43.4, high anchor 45.8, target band 26.6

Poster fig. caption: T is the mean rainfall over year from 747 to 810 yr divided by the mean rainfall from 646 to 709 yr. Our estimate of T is 0.8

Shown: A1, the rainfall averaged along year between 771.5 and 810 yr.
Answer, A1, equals 30.5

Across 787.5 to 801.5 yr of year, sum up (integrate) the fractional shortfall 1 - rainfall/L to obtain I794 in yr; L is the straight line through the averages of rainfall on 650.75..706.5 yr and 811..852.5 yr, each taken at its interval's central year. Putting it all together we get 6.2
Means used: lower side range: 44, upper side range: 43.5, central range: 24.2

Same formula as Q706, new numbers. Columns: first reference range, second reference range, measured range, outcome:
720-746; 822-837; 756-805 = 9.78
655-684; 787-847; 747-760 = -1.72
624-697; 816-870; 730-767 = 0.58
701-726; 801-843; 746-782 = -1.80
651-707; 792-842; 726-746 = -1.92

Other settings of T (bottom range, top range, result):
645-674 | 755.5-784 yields 0.95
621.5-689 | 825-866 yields 1.03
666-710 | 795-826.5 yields 0.74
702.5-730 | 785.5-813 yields 0.58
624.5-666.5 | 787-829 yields 0.70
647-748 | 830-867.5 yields 1.05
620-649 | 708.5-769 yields 0.97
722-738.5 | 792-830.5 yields 0.74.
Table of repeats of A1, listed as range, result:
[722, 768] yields 44.6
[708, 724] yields 44.1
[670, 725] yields 43.6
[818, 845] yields 44.1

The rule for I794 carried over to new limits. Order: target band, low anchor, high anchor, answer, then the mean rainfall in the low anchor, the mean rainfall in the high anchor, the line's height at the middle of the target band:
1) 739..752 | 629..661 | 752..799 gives -1.4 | 45.4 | 38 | 39.7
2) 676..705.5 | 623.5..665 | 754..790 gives 0.6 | 45.6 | 41.2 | 44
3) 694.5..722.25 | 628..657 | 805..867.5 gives 0.5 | 45.3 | 42.9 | 44.5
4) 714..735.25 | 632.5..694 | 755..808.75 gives -2.5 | 44.3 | 35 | 39.5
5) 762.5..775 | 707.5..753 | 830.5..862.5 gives 0.1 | 44.1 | 46.2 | 44.8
